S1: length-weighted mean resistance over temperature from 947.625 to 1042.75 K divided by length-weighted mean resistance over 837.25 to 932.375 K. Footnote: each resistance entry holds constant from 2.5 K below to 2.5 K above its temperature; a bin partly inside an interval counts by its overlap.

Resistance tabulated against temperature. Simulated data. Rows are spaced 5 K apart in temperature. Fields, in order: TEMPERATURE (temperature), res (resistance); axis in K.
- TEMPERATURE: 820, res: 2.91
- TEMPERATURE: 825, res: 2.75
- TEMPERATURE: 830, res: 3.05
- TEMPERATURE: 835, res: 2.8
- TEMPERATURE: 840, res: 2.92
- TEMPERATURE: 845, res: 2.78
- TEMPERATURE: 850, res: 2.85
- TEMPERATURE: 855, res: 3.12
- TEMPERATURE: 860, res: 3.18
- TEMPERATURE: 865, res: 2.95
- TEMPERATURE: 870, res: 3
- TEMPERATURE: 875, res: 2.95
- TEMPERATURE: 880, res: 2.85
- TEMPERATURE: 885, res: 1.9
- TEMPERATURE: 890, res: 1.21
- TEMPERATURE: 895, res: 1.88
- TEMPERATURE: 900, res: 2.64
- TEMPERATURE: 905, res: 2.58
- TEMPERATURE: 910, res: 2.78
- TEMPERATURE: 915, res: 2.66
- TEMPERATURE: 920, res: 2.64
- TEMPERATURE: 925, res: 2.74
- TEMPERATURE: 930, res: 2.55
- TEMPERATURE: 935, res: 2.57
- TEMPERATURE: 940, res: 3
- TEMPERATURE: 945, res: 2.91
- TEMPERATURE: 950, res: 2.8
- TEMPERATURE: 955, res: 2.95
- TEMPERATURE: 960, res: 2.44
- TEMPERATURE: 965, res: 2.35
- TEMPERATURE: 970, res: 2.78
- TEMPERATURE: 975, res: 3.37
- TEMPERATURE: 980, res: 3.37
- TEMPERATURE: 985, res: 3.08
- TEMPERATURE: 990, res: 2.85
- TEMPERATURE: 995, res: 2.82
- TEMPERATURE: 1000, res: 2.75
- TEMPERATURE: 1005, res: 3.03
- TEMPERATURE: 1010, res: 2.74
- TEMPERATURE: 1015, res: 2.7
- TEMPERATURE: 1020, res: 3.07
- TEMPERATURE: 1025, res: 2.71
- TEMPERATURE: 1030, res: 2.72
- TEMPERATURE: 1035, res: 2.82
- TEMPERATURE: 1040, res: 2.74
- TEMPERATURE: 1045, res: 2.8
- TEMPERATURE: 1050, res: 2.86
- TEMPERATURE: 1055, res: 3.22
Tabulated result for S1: 1.08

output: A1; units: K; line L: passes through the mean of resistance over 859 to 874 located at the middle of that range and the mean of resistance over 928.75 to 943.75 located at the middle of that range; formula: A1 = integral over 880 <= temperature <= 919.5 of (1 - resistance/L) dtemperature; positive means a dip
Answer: 8.00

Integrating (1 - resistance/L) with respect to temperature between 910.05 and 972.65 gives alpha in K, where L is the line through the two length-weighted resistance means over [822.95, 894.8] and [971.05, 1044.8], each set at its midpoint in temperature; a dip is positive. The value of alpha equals 2.5 K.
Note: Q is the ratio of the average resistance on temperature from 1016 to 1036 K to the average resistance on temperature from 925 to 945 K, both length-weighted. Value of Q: 1.03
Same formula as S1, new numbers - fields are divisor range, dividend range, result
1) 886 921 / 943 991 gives 1.25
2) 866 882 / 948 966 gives 0.90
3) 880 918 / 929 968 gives 1.18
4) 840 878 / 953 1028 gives 0.96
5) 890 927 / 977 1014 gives 1.19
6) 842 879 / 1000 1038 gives 0.95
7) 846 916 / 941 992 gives 1.11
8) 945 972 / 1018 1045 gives 1.05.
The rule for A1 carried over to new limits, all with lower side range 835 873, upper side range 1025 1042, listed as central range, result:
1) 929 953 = 0.6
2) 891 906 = 3.5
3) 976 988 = -1.8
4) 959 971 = 1.4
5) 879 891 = 3.9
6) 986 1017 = -0.4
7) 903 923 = 1.5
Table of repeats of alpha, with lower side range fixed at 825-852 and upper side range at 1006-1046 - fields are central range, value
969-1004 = -2.5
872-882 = -0.2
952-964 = 0.7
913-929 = 0.9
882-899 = 6.3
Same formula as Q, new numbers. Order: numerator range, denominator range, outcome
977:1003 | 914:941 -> 1.11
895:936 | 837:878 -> 0.88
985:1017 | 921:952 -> 1.03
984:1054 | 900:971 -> 1.05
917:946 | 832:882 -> 0.93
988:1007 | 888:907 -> 1.37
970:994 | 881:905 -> 1.52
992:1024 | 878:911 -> 1.28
